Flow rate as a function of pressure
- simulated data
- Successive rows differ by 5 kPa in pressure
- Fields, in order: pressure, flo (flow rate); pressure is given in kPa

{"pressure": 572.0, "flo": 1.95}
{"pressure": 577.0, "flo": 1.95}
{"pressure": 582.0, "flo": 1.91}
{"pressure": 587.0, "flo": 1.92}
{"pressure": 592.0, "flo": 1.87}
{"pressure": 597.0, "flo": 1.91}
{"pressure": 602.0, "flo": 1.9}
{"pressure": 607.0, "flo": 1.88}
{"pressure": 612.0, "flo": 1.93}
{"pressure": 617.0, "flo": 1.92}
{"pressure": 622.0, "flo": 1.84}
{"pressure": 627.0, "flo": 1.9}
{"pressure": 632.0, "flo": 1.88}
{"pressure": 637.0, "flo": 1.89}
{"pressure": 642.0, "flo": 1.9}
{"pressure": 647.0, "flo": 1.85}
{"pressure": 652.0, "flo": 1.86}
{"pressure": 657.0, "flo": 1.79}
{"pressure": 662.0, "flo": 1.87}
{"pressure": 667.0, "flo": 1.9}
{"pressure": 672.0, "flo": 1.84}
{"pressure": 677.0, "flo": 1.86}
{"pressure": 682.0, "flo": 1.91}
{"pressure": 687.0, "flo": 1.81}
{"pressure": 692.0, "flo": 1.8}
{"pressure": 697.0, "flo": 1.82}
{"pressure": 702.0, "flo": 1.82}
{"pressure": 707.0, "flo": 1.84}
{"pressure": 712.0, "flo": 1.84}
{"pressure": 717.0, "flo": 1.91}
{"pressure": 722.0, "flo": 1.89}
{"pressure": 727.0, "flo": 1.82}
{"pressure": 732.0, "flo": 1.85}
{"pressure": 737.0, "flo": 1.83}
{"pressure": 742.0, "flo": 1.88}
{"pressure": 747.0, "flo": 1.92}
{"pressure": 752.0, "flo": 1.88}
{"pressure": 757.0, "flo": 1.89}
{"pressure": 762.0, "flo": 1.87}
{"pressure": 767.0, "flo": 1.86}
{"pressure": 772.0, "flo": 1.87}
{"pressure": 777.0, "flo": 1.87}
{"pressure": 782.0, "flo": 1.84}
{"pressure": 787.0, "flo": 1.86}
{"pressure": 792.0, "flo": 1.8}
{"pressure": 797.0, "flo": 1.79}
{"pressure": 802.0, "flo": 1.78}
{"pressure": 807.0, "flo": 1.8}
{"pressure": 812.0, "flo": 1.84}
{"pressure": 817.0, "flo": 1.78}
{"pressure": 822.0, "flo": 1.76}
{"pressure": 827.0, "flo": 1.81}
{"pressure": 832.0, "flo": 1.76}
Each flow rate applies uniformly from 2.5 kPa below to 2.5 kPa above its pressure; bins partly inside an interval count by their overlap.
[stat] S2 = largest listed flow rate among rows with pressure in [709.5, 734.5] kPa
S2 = 1.91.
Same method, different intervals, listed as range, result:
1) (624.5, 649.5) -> 1.9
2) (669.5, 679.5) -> 1.86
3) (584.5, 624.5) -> 1.93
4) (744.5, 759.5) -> 1.92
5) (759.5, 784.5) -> 1.87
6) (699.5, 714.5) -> 1.84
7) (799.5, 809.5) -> 1.8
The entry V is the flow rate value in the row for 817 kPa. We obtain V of 1.78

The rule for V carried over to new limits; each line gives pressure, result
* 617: 1.92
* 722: 1.89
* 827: 1.81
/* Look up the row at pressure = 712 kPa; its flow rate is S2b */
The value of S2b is 1.84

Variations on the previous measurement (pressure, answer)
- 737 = 1.83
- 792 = 1.8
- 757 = 1.89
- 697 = 1.82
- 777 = 1.87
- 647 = 1.85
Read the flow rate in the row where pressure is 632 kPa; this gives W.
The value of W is 1.88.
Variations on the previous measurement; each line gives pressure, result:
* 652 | 1.86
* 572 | 1.95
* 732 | 1.85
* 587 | 1.92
